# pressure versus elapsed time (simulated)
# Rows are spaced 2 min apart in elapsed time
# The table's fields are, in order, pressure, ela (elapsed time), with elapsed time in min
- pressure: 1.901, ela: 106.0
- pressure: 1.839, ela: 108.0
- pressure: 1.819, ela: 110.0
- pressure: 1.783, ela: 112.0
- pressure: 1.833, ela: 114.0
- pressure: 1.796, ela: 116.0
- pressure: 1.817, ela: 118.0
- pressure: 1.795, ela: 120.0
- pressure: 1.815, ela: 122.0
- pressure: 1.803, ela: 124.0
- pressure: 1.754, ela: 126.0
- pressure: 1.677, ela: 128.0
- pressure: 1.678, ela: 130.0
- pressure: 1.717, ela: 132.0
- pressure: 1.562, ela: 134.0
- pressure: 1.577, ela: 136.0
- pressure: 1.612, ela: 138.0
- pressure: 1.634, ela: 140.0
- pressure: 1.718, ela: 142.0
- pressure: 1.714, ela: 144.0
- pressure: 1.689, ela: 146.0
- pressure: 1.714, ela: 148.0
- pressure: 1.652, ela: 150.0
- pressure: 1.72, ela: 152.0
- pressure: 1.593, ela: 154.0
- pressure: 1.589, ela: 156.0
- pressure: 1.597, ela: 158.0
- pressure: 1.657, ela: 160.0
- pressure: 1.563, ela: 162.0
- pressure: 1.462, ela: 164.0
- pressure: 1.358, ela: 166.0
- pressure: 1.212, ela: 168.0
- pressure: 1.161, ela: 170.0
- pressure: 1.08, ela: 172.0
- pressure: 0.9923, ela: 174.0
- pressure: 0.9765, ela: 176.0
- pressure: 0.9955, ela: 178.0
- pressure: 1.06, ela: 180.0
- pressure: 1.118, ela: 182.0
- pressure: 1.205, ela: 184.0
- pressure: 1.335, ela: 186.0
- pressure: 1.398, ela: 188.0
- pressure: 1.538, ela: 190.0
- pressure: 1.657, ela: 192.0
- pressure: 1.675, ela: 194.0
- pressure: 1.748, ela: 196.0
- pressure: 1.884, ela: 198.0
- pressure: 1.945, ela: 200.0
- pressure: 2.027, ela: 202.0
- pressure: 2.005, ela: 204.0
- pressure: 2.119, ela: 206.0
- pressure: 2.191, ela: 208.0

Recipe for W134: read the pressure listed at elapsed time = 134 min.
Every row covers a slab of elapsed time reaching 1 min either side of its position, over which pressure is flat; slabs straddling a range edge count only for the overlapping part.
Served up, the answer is 1.562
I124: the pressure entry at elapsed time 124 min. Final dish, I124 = 1.803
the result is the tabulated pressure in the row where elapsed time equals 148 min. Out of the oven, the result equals 1.714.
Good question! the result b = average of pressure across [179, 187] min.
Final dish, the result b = 1.18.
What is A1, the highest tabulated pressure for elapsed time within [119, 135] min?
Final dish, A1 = 1.815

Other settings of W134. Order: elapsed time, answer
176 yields 0.9765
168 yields 1.212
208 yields 2.191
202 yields 2.027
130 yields 1.678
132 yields 1.717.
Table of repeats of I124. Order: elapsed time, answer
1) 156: 1.589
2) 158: 1.597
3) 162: 1.563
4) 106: 1.901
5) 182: 1.118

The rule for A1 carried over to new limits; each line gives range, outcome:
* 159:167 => 1.657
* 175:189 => 1.398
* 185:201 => 1.945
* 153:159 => 1.597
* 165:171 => 1.358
